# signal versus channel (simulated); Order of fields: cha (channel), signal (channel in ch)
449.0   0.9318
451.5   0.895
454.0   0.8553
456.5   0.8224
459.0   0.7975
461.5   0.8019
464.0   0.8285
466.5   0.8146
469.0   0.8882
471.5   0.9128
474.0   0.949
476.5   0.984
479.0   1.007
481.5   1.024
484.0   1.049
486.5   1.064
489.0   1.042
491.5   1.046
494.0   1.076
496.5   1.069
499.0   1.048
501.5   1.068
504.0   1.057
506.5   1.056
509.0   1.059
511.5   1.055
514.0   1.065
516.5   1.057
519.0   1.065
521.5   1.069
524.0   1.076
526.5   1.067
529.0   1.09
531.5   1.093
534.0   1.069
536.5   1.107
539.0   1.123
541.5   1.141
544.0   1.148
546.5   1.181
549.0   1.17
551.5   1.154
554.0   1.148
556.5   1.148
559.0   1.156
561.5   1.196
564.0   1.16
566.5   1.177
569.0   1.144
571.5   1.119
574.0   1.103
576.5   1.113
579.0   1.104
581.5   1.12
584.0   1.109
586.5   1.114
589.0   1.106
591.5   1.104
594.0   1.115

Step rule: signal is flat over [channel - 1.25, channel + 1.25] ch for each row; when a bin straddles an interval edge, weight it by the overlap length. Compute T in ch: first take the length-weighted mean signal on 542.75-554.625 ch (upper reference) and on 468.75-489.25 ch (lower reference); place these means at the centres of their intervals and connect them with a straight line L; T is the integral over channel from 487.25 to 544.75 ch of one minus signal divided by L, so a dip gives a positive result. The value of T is 0.35 ch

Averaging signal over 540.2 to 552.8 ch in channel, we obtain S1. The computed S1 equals 1.16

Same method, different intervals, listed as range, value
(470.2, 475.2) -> 0.93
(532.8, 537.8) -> 1.09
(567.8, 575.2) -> 1.12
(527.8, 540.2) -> 1.1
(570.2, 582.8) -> 1.11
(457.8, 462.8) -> 0.8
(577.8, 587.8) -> 1.11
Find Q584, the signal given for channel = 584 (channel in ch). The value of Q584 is 1.109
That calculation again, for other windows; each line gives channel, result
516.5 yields 1.057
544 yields 1.148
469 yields 0.8882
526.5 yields 1.067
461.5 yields 0.8019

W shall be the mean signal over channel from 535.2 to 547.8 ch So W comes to 1.14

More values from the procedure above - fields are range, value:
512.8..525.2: 1.07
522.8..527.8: 1.07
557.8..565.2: 1.17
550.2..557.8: 1.15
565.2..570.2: 1.16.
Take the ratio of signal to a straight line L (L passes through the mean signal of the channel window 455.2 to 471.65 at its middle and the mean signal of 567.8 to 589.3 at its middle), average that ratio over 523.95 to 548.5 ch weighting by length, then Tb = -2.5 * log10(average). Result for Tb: -0.104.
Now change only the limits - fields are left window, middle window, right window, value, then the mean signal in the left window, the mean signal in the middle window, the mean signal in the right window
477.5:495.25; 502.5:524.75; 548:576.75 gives 0.02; 1.04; 1.06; 1.15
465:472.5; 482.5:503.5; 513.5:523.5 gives -0.10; 0.869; 1.06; 1.06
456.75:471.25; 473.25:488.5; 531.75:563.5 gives -0.14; 0.832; 1.02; 1.14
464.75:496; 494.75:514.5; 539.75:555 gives -0.01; 0.987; 1.06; 1.16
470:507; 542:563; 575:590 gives -0.07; 1.03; 1.16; 1.11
